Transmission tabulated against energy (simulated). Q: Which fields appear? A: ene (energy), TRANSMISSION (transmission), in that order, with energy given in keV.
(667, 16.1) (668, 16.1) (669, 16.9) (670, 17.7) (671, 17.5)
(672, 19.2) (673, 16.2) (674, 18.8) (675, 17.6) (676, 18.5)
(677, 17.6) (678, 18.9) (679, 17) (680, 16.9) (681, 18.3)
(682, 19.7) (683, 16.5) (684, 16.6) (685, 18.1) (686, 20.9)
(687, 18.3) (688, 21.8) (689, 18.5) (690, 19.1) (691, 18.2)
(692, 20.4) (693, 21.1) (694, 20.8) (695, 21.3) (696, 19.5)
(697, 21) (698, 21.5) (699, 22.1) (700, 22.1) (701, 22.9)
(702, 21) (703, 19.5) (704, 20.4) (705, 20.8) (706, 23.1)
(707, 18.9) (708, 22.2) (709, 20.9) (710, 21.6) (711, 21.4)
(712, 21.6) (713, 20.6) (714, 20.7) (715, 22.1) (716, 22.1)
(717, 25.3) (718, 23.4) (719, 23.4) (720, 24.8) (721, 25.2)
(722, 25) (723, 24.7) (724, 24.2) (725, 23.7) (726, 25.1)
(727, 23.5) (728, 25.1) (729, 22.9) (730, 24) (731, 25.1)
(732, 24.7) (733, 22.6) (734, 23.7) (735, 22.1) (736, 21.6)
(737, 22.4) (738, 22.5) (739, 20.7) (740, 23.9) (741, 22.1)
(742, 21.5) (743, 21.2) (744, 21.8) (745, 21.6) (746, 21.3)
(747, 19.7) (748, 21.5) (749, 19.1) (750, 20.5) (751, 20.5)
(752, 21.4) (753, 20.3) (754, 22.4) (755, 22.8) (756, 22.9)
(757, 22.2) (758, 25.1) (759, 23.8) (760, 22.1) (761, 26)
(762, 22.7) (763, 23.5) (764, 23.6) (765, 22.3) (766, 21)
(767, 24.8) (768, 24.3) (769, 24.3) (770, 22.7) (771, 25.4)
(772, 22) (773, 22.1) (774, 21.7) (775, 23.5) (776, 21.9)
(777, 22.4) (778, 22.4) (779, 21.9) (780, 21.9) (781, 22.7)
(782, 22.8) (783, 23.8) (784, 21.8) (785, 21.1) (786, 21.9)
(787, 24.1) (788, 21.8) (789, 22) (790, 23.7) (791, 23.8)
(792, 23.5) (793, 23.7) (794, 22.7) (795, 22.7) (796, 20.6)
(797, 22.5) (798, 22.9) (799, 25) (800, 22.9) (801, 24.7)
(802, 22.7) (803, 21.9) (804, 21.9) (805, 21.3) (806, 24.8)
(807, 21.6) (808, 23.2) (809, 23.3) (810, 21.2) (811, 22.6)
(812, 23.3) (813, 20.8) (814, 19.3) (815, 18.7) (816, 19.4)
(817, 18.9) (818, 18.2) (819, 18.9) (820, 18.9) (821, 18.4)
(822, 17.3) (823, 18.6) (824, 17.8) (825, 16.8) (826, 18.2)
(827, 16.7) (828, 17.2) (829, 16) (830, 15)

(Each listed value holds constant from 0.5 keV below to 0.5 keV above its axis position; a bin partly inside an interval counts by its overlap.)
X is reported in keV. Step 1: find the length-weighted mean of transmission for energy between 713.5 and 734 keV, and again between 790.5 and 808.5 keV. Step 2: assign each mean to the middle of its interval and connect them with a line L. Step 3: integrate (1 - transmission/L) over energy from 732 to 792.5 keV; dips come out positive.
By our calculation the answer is 2.4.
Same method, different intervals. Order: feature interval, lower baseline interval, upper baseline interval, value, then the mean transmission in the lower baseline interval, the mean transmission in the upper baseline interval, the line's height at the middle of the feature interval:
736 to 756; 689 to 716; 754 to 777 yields 0.9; 20.9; 23.2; 22.5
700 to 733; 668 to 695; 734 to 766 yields -3.9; 18.5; 22.1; 20.3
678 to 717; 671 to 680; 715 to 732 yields 0.9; 17.9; 24.2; 20.8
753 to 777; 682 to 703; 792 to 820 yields -2.2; 20.1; 21.8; 21.2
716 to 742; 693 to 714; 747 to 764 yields -2.3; 21.1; 22.3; 21.7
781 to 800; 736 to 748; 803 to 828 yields -2.1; 21.7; 20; 20.6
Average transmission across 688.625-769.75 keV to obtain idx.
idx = 22.2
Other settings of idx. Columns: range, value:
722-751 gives 22.6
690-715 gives 21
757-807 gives 22.9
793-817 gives 22.1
